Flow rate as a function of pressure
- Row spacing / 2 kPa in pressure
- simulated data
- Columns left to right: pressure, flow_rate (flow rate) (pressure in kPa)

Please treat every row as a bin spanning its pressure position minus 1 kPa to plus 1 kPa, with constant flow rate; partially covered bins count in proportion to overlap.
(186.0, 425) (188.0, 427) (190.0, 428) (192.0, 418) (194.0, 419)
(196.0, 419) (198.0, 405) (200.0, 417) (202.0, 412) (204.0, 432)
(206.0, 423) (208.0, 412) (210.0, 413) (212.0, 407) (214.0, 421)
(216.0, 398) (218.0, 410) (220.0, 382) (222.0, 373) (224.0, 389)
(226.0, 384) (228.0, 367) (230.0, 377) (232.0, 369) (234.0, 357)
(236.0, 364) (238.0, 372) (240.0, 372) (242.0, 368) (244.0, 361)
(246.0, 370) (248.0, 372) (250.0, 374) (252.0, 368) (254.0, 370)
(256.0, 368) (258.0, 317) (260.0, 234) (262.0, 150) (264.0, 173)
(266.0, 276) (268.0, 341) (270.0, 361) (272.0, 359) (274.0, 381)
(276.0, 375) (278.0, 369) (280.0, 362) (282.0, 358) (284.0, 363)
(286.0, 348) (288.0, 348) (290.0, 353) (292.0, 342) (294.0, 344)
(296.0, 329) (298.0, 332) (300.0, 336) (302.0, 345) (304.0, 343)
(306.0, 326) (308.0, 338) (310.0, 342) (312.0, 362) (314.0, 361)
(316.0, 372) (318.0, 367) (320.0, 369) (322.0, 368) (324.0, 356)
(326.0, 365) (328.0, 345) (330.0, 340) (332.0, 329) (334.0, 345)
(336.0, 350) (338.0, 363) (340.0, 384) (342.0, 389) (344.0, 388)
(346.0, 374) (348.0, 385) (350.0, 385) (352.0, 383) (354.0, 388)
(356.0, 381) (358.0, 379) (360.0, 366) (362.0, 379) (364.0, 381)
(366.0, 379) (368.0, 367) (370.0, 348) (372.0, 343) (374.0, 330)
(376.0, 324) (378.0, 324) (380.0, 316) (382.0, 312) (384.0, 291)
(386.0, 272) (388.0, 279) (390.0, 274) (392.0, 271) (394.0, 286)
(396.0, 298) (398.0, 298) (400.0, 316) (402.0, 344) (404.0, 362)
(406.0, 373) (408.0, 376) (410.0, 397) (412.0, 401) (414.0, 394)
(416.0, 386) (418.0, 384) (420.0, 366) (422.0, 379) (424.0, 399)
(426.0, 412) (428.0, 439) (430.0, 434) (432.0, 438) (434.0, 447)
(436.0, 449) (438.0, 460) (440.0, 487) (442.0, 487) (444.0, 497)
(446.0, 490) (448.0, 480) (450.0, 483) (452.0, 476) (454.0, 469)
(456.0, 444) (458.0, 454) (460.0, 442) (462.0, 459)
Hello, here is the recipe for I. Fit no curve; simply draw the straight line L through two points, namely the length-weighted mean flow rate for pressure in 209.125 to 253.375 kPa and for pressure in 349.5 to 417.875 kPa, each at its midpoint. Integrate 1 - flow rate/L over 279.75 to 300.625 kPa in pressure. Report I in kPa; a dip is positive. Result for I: 1.1 kPa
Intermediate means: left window 380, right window 344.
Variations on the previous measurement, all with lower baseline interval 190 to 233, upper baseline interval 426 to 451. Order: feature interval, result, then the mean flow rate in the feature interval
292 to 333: 7.8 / 348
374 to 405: 10.0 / 305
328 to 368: 6.2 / 371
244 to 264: 4.6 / 319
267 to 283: 2.2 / 363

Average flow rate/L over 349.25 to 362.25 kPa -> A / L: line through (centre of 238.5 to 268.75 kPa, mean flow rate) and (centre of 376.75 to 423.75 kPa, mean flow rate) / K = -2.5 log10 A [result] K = -0.15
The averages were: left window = 322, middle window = 380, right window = 336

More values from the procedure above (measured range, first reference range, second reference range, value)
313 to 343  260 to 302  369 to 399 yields -0.14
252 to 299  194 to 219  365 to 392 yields 0.14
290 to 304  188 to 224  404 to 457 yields 0.23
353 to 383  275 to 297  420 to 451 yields 0.15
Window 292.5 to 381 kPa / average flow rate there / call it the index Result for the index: 357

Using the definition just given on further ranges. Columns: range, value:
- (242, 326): 342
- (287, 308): 340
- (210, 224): 399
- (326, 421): 350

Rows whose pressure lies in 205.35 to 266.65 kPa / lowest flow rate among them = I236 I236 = 150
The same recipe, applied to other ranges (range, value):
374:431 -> 271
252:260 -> 234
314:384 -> 291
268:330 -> 326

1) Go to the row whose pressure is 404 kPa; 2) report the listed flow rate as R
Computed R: 362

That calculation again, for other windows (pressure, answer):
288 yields 348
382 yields 312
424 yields 399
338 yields 363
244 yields 361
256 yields 368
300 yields 336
